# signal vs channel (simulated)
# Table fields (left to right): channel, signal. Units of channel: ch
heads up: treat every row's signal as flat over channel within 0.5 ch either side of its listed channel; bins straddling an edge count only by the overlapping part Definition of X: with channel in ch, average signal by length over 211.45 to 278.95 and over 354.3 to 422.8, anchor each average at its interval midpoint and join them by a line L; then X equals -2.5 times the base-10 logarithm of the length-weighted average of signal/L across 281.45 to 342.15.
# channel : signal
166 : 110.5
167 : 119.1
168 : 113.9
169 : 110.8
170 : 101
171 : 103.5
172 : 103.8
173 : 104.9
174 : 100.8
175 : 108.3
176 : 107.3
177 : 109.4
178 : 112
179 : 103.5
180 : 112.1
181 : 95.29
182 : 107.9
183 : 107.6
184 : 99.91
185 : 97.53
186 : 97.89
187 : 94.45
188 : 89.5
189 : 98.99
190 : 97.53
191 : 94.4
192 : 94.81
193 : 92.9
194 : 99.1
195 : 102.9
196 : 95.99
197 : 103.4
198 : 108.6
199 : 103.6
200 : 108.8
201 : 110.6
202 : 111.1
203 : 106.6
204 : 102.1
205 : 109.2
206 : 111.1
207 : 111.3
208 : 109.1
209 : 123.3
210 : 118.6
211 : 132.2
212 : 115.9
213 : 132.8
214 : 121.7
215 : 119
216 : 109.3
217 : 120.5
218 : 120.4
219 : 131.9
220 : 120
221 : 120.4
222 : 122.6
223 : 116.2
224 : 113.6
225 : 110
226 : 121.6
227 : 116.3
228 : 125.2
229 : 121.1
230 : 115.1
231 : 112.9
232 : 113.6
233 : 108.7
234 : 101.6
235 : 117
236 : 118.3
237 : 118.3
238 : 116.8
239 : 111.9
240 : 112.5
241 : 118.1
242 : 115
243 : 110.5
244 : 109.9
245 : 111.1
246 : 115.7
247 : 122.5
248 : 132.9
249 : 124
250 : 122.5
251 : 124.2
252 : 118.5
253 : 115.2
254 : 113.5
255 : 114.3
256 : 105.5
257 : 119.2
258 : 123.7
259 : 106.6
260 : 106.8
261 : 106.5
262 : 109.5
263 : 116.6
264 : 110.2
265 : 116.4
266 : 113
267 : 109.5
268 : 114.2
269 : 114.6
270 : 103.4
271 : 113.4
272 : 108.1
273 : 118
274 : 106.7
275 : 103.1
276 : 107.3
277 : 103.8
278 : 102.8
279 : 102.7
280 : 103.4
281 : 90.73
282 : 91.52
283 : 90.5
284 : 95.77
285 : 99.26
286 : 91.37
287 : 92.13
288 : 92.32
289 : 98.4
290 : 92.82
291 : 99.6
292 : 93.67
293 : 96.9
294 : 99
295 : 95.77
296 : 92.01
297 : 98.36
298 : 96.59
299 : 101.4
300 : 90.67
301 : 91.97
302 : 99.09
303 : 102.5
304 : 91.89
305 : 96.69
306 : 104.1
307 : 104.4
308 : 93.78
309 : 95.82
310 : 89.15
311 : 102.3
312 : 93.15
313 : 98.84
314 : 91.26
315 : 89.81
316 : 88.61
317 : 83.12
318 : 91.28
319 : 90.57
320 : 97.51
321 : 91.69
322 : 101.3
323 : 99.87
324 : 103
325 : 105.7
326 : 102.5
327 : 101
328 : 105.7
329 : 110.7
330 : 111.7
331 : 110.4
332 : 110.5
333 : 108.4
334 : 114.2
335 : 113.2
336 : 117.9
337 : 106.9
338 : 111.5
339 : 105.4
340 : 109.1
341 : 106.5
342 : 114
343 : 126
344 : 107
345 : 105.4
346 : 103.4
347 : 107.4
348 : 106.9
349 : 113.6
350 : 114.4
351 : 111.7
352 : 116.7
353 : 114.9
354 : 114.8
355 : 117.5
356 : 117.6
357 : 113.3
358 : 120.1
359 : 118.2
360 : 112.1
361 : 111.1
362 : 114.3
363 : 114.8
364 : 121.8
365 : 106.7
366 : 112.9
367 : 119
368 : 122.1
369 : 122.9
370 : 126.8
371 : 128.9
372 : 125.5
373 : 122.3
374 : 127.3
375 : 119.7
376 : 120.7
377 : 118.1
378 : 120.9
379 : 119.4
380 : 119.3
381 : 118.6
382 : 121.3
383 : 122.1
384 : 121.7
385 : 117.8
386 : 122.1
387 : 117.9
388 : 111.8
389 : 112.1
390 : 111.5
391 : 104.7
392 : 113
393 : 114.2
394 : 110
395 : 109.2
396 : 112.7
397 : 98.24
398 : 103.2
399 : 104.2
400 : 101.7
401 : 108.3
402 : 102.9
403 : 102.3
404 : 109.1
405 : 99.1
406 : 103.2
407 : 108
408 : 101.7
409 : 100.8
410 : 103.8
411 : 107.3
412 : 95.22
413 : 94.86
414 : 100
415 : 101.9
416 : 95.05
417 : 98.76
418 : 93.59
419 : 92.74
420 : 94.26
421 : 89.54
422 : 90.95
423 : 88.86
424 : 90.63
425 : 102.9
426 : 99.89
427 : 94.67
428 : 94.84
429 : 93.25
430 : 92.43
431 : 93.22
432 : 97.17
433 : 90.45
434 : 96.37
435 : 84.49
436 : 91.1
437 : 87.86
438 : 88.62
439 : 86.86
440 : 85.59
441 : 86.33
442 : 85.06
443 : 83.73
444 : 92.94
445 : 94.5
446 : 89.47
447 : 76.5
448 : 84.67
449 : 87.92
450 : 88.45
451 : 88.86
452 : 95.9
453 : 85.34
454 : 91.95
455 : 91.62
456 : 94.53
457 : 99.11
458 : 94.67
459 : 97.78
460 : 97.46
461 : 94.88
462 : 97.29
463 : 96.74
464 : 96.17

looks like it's 0.14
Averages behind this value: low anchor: 115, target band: 99.3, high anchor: 111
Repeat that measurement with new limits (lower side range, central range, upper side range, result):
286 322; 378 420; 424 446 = -0.163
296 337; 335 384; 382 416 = -0.121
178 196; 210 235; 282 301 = -0.205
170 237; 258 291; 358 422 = 0.059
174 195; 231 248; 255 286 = -0.095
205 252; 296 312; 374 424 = 0.166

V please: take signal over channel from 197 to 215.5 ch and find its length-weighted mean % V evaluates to 114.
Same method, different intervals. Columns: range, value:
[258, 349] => 102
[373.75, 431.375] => 106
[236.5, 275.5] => 114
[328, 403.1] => 114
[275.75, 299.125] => 96.8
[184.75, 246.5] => 112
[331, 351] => 111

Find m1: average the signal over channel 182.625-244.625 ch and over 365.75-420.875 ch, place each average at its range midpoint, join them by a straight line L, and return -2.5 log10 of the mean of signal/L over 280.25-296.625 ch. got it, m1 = 0.17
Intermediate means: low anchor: 111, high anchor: 111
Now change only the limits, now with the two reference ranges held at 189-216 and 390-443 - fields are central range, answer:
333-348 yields -0.09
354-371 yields -0.16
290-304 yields 0.08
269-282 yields 0.00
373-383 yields -0.21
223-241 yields -0.07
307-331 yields 0.06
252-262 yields -0.06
